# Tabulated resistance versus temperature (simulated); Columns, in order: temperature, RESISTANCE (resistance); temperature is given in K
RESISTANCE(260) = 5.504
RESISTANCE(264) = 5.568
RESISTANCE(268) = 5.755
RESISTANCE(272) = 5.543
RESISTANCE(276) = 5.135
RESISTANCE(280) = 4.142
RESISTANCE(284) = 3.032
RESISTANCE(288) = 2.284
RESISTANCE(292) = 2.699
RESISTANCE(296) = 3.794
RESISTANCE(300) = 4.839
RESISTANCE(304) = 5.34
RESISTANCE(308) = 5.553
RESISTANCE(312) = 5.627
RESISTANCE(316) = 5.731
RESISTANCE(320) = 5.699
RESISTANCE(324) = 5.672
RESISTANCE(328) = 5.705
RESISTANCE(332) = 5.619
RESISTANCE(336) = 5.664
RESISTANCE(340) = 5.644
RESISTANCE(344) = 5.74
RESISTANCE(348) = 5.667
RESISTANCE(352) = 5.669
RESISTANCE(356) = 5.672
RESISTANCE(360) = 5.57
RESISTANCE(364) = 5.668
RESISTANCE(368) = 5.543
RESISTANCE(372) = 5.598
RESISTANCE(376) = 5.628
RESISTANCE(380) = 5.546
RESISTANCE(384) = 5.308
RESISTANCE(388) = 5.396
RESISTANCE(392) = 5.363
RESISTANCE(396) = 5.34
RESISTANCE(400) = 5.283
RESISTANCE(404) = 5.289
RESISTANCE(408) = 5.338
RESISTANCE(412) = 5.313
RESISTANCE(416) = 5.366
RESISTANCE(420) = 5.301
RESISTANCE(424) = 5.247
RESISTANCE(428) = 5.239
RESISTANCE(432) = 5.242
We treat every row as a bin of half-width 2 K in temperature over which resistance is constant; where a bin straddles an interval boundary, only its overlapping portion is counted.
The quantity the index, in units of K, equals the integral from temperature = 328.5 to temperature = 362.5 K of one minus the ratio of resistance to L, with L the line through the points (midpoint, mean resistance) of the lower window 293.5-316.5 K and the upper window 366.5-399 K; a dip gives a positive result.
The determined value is -2.5 K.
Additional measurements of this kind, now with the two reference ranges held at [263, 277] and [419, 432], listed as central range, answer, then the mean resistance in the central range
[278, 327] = 8.1 K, 4.56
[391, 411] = -0.1 K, 5.32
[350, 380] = -1.4 K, 5.62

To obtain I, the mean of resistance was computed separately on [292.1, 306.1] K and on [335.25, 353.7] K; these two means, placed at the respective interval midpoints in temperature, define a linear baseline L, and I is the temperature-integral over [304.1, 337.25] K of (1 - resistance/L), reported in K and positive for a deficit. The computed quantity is -4.3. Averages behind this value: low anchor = 4.4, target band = 5.64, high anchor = 5.68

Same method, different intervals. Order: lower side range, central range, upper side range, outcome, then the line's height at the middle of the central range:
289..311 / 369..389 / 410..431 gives -2.09 K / 4.98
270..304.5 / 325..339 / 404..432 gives -3.75 K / 4.47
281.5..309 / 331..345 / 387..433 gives -3.98 K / 4.41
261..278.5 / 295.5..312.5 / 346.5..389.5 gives 1.28 K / 5.5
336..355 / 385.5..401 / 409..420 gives 0.26 K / 5.44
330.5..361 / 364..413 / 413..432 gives 0.24 K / 5.45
